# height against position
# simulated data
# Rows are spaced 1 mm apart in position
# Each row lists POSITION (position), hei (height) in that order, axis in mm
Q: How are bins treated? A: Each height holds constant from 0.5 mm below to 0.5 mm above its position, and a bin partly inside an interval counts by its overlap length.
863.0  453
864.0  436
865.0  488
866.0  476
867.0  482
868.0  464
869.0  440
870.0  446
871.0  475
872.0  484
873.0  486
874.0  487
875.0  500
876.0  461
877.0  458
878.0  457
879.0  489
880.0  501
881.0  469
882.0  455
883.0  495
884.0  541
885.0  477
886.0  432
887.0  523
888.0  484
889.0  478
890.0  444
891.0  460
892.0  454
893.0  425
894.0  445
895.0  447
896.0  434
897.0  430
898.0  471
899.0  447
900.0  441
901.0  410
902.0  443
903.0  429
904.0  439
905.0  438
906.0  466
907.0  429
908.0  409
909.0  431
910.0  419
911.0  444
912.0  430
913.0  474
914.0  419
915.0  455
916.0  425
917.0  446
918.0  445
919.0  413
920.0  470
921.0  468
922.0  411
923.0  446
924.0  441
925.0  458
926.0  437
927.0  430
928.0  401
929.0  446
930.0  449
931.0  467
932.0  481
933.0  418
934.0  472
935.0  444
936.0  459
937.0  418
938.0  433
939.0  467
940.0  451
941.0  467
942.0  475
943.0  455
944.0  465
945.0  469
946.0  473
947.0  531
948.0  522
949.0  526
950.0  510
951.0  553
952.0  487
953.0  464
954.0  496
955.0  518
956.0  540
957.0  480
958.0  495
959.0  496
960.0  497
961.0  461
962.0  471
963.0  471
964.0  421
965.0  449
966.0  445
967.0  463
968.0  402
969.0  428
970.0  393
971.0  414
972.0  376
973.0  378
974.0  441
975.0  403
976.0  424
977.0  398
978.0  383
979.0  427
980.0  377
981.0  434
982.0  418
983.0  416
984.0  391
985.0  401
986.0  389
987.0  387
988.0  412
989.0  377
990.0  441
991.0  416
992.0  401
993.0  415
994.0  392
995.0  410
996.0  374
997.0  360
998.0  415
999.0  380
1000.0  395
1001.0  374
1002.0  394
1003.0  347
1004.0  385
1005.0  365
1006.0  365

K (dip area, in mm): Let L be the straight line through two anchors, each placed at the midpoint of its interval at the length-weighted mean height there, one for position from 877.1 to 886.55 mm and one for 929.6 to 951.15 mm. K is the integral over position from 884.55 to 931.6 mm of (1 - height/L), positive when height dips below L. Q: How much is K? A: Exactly 3.11 mm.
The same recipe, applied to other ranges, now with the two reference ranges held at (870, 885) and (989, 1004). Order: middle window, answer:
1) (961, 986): -0.5 mm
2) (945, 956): -2.1 mm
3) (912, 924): 0.2 mm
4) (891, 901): 0.5 mm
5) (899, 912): 0.8 mm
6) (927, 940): -0.2 mm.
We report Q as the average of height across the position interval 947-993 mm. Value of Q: 443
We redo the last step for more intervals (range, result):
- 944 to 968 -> 486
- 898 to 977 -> 452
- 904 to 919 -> 437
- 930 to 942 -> 453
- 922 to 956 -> 468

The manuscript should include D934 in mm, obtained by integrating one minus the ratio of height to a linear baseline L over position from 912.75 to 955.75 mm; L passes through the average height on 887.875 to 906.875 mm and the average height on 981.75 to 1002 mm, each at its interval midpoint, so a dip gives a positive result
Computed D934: -3.6 mm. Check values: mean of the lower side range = 445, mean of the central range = 462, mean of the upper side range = 398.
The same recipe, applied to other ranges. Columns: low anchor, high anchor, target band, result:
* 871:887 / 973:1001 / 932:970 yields -3.9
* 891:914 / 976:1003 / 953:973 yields -2.2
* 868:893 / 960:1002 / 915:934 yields 0.1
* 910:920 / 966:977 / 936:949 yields -1.3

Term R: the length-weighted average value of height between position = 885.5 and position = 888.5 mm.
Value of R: 480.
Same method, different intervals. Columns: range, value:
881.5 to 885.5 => 492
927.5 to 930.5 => 432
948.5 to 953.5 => 508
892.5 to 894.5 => 435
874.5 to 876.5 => 480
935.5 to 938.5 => 437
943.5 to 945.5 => 467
